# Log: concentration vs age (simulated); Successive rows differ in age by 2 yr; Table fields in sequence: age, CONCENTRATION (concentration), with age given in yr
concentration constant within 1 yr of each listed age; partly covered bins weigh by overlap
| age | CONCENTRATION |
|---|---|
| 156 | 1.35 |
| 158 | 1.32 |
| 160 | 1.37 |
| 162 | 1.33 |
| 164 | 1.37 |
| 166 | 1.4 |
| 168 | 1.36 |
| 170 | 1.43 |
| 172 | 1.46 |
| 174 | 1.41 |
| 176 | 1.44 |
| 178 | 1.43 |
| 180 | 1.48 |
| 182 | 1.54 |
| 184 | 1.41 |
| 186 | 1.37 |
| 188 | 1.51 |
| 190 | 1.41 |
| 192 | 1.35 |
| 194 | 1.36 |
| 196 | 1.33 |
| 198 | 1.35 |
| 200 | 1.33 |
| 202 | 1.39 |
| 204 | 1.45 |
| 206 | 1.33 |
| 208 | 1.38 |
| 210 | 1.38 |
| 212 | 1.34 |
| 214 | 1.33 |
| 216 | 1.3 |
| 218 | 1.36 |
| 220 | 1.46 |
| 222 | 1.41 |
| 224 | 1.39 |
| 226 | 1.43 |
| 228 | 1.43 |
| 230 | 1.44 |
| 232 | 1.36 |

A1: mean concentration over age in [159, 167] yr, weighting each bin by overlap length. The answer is 1.37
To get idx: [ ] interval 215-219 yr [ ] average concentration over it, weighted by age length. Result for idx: 1.33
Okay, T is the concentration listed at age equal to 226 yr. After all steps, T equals 1.43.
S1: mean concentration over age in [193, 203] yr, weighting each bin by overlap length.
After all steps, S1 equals 1.35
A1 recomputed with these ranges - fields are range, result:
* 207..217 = 1.35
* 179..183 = 1.51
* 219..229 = 1.42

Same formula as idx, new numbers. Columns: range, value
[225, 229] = 1.43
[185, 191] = 1.43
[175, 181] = 1.45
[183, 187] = 1.39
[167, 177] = 1.42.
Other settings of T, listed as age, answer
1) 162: 1.33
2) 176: 1.44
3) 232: 1.36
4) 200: 1.33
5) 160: 1.37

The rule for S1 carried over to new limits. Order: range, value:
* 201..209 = 1.39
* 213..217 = 1.31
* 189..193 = 1.38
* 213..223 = 1.37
